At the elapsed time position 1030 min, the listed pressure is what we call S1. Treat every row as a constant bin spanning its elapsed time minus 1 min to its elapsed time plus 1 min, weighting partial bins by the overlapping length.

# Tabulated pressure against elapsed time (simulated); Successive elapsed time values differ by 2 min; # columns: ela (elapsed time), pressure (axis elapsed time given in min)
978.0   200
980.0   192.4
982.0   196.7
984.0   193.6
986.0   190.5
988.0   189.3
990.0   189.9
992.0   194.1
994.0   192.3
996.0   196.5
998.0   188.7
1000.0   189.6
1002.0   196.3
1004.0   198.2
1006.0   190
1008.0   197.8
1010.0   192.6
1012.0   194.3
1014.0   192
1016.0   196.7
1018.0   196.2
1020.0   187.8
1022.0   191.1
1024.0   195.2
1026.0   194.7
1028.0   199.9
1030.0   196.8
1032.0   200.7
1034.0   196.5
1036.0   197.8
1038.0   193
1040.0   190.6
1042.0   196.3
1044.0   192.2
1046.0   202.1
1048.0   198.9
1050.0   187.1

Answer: 196.8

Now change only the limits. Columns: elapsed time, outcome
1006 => 190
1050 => 187.1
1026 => 194.7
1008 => 197.8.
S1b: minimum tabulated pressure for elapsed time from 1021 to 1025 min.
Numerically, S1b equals 191.1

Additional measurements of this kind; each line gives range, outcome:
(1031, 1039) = 193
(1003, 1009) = 190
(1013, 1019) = 192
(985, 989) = 189.3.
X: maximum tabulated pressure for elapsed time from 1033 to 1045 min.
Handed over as 197.8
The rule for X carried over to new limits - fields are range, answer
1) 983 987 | 193.6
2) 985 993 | 194.1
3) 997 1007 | 198.2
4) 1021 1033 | 200.7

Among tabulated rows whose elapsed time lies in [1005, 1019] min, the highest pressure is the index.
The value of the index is 197.8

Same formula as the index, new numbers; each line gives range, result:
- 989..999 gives 196.5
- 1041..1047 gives 202.1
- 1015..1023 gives 196.7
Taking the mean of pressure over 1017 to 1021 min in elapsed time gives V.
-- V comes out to 192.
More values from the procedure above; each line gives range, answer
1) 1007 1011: 195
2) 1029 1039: 197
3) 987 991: 190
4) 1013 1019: 195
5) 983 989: 191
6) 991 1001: 192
